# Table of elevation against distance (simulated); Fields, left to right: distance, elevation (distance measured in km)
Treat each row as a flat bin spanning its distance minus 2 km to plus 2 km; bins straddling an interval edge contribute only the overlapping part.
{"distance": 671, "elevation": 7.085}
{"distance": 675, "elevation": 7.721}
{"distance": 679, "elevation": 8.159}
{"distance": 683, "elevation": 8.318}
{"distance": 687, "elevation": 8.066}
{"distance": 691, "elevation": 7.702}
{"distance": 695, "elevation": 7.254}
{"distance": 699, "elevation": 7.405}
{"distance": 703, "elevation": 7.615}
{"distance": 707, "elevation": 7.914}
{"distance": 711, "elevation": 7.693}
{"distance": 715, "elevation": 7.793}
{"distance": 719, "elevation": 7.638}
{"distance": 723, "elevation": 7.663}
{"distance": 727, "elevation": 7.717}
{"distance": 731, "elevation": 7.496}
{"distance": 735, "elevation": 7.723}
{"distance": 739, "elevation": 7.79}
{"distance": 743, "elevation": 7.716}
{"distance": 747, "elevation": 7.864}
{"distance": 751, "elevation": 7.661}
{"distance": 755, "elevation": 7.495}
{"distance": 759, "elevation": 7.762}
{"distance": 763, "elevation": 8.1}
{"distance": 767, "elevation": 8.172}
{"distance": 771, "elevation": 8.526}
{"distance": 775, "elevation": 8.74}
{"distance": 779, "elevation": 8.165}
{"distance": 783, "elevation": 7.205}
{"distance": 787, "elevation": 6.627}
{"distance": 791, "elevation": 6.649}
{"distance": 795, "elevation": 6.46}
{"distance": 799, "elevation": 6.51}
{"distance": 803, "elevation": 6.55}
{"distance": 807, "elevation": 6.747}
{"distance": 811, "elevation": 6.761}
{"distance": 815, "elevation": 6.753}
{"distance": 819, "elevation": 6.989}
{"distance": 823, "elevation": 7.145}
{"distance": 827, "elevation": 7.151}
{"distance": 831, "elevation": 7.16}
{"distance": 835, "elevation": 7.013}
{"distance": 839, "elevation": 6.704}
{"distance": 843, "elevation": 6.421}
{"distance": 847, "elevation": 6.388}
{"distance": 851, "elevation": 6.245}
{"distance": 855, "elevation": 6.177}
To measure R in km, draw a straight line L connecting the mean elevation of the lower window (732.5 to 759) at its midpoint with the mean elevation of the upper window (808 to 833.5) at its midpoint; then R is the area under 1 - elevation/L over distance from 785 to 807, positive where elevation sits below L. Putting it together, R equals 1.97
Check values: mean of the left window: 7.71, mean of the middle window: 6.58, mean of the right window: 6.98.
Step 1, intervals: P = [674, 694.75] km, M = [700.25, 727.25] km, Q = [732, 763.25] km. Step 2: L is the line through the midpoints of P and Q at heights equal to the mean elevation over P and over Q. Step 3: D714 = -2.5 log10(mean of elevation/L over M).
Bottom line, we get 0.02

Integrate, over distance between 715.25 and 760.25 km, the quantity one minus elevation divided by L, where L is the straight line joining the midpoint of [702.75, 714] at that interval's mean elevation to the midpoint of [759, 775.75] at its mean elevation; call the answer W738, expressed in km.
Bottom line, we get 1.9 km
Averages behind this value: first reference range 7.76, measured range 7.69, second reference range 8.28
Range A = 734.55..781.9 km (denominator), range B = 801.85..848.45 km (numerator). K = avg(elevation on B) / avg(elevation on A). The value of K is 0.9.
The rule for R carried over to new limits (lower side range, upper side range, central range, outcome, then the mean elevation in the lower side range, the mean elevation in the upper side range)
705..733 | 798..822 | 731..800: -3.8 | 7.7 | 6.74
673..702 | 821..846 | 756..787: -3.0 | 7.8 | 6.91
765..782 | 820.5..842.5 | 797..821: 2.5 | 8.33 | 6.99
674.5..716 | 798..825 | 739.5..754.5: -0.8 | 7.79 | 6.79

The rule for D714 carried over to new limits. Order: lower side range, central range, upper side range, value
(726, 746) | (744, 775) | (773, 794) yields -0.06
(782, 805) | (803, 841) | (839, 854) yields -0.07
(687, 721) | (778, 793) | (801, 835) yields 0.00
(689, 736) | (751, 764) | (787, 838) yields -0.07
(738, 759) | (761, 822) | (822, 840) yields 0.02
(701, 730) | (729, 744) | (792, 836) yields -0.02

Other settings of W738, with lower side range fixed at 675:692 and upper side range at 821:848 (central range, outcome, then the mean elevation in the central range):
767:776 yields -1.42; 8.52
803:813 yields 0.52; 6.71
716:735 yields 0.17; 7.65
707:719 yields 0.09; 7.75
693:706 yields 0.75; 7.46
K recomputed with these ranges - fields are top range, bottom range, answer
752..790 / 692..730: 1.03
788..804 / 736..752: 0.84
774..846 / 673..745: 0.90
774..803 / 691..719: 0.93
